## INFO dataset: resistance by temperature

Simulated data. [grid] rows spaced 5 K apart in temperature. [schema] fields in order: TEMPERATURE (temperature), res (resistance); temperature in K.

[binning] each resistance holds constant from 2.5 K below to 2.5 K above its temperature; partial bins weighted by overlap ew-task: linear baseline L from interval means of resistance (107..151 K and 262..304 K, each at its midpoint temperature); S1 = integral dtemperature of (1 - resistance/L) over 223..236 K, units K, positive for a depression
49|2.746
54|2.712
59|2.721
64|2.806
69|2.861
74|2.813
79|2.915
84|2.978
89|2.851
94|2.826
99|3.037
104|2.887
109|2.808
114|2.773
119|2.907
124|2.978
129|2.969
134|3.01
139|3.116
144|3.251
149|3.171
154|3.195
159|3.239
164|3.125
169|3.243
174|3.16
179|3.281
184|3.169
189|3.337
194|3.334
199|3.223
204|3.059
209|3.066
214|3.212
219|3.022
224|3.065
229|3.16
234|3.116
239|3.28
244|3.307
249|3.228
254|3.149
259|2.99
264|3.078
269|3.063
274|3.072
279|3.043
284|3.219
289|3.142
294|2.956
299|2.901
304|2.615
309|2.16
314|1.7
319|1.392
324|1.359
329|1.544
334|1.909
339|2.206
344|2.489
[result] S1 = -0.4 K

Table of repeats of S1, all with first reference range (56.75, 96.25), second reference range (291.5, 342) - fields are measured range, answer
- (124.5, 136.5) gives -1.40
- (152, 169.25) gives -4.13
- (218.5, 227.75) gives -2.67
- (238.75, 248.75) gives -4.19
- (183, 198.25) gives -4.93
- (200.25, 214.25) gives -3.91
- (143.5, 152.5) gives -2.00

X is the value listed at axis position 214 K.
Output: 3.212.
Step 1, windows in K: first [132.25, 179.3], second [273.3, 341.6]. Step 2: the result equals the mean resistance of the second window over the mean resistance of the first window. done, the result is 0.7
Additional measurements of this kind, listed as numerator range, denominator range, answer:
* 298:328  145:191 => 0.61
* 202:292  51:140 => 1.08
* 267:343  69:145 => 0.82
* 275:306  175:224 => 0.94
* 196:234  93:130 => 1.08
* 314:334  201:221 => 0.49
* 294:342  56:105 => 0.71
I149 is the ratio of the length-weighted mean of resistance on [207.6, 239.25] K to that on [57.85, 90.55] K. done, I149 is 1.1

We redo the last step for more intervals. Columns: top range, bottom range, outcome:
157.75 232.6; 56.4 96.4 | 1.12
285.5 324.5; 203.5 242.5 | 0.75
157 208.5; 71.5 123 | 1.11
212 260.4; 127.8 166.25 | 1.01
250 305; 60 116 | 1.06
